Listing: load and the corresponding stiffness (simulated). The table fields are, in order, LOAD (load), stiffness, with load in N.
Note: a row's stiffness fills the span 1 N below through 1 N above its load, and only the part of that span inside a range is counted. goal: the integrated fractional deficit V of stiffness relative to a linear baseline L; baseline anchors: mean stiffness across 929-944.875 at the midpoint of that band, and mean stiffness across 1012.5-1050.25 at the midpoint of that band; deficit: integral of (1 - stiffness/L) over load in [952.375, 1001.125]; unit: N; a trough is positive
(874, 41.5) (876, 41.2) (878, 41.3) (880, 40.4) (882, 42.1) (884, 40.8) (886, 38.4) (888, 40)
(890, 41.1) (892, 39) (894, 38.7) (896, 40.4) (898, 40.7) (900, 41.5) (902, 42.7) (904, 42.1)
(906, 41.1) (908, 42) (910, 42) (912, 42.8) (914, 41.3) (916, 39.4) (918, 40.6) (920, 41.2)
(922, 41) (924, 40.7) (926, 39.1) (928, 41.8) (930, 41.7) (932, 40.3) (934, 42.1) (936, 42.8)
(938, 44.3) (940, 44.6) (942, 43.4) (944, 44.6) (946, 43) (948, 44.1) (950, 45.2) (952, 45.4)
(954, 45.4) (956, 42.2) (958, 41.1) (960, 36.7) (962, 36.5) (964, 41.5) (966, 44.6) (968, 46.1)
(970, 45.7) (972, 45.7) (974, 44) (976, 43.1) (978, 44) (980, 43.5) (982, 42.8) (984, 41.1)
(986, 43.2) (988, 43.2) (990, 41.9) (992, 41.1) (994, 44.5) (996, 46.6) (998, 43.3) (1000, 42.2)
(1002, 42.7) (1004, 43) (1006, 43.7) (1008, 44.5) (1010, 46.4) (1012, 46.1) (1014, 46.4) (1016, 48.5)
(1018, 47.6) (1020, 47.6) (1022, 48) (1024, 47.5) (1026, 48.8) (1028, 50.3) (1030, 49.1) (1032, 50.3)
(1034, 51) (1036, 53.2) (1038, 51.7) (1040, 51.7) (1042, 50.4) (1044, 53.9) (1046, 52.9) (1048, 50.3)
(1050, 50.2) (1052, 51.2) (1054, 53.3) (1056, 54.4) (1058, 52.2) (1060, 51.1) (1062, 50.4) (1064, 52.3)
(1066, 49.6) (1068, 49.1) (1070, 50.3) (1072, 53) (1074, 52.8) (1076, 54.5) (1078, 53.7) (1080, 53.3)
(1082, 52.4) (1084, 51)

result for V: 3.1 N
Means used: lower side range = 43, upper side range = 49.9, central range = 42.9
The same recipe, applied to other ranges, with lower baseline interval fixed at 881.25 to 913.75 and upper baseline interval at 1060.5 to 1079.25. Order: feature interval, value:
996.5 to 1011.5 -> 1.2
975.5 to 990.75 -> 1.1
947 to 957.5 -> 0.0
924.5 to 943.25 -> 0.4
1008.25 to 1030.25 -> 0.4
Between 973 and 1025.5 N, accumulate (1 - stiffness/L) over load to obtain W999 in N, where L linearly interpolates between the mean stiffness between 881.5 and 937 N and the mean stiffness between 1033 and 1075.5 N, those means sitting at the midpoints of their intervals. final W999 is 3.4 N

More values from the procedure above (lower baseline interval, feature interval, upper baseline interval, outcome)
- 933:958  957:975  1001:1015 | 0.68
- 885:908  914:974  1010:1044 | 1.79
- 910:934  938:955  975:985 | -1.08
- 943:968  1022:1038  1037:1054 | 0.03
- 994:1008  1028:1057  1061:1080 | -1.84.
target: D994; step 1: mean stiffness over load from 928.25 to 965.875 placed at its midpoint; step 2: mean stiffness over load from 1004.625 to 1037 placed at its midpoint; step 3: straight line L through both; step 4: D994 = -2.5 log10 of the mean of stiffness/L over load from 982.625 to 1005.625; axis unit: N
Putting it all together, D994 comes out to 0.07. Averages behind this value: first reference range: 42.5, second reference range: 48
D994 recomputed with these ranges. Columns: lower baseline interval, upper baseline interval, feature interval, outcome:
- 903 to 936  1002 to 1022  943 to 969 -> 0.007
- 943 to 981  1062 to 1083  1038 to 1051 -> -0.038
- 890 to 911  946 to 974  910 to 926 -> 0.018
